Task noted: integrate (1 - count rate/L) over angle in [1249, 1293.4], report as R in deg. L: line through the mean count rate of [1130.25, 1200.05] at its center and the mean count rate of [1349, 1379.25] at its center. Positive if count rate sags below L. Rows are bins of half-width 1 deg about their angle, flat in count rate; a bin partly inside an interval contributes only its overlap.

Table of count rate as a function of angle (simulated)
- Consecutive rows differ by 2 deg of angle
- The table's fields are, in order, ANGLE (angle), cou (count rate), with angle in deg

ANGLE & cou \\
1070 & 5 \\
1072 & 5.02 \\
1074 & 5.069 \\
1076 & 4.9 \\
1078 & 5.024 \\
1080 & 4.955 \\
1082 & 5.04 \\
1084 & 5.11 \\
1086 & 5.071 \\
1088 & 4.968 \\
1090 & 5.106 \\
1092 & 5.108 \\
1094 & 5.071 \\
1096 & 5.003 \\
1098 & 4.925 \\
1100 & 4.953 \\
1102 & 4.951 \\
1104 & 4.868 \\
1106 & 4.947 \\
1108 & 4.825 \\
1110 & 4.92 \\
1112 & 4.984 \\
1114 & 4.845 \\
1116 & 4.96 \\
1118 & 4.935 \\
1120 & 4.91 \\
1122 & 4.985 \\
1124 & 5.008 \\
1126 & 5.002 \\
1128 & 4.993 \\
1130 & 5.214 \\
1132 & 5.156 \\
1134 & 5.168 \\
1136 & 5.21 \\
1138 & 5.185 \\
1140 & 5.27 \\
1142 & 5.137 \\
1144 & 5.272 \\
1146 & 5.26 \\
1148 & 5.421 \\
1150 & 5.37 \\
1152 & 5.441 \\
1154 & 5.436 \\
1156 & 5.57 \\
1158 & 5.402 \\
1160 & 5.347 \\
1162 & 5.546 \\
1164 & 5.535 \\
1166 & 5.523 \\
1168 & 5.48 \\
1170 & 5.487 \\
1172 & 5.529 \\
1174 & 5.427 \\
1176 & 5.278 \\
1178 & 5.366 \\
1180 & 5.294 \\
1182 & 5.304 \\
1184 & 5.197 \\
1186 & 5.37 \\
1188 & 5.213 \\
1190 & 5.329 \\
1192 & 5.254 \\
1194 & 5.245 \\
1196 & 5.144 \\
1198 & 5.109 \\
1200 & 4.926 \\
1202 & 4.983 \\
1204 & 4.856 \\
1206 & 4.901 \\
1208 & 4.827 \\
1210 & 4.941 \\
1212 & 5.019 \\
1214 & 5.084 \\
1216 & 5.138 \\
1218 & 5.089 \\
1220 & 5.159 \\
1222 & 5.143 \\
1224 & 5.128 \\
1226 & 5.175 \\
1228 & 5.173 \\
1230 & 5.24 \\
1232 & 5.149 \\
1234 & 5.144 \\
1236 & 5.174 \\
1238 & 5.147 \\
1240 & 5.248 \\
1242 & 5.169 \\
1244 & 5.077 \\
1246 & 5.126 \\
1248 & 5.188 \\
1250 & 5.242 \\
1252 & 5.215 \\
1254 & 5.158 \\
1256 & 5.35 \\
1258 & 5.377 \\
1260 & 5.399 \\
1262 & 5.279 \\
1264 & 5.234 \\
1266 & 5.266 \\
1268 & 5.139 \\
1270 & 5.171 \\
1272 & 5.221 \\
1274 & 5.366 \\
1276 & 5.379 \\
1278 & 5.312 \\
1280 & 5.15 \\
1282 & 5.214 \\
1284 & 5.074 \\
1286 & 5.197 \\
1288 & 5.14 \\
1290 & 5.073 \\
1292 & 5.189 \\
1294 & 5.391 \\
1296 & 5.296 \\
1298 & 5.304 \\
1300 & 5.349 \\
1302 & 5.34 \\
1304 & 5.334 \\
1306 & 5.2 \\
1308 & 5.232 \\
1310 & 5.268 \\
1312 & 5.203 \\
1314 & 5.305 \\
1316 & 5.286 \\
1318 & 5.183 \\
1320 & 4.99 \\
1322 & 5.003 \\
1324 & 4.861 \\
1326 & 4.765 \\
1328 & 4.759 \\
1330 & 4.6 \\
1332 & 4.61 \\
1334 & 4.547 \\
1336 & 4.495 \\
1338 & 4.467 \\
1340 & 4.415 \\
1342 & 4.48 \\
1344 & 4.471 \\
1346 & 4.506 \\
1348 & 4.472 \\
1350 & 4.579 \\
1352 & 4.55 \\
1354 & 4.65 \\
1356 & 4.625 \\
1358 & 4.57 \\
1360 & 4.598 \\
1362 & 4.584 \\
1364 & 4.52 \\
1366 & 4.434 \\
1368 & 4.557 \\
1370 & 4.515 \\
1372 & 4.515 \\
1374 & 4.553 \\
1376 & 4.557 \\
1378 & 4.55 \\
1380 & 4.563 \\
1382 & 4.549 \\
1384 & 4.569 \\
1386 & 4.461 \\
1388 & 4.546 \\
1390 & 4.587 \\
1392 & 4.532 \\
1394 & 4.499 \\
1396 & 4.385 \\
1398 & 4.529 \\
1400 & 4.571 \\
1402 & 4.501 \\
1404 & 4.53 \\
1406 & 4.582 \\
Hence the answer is -2.9 deg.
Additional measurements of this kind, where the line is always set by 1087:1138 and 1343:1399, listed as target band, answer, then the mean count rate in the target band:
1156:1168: -1.4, 5.48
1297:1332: -3.5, 5.1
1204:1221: -0.7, 5.01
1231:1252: -1.8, 5.17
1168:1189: -2.0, 5.35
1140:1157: -1.4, 5.36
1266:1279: -1.5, 5.26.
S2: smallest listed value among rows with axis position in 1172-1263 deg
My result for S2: 4.827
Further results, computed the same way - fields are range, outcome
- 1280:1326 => 4.765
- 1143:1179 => 5.26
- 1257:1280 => 5.139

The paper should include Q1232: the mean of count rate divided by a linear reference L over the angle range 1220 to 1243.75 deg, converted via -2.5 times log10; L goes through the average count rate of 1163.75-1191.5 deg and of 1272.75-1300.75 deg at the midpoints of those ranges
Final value 0.029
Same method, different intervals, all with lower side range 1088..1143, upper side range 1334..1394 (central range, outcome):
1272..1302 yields -0.12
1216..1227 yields -0.07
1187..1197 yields -0.08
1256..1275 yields -0.12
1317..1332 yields -0.06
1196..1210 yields -0.02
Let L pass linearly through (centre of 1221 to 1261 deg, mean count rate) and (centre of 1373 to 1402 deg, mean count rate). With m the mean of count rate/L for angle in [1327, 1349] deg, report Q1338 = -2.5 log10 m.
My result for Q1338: 0.053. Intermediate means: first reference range 5.2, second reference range 4.53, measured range 4.53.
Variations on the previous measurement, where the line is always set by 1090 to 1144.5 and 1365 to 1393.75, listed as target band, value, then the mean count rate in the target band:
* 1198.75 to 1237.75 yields -0.05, 5.07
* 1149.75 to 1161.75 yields -0.10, 5.44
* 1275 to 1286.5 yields -0.11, 5.22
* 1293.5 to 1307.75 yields -0.14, 5.31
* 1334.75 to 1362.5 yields 0.01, 4.53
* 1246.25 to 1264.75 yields -0.11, 5.27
